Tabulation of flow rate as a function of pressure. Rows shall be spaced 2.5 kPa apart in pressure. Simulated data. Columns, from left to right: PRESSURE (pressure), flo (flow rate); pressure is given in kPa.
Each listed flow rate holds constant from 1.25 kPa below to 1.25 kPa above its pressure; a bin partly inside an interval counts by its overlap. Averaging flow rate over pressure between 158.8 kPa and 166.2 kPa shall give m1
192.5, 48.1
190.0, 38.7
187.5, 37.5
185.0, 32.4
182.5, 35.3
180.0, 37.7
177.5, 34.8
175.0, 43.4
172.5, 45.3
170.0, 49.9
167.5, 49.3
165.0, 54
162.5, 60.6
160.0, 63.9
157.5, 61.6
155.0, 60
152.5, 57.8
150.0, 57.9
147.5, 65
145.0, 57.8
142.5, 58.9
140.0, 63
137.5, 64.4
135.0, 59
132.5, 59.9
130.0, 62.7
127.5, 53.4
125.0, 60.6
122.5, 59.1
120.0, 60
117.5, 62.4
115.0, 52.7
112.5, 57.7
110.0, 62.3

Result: 59.5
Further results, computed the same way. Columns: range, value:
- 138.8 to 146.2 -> 59.9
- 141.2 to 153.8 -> 59.5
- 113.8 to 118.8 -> 57.6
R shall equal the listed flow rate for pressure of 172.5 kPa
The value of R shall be 45.3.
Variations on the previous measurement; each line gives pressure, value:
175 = 43.4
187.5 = 37.5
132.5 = 59.9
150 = 57.9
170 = 49.9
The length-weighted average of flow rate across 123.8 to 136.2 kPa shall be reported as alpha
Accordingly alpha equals 59.1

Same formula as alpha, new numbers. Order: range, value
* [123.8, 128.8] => 57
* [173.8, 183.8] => 37.7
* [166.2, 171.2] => 49.6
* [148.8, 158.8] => 59.4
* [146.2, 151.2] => 61.4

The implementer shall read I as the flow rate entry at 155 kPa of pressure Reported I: 60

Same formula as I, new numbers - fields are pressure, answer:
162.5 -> 60.6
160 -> 63.9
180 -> 37.7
